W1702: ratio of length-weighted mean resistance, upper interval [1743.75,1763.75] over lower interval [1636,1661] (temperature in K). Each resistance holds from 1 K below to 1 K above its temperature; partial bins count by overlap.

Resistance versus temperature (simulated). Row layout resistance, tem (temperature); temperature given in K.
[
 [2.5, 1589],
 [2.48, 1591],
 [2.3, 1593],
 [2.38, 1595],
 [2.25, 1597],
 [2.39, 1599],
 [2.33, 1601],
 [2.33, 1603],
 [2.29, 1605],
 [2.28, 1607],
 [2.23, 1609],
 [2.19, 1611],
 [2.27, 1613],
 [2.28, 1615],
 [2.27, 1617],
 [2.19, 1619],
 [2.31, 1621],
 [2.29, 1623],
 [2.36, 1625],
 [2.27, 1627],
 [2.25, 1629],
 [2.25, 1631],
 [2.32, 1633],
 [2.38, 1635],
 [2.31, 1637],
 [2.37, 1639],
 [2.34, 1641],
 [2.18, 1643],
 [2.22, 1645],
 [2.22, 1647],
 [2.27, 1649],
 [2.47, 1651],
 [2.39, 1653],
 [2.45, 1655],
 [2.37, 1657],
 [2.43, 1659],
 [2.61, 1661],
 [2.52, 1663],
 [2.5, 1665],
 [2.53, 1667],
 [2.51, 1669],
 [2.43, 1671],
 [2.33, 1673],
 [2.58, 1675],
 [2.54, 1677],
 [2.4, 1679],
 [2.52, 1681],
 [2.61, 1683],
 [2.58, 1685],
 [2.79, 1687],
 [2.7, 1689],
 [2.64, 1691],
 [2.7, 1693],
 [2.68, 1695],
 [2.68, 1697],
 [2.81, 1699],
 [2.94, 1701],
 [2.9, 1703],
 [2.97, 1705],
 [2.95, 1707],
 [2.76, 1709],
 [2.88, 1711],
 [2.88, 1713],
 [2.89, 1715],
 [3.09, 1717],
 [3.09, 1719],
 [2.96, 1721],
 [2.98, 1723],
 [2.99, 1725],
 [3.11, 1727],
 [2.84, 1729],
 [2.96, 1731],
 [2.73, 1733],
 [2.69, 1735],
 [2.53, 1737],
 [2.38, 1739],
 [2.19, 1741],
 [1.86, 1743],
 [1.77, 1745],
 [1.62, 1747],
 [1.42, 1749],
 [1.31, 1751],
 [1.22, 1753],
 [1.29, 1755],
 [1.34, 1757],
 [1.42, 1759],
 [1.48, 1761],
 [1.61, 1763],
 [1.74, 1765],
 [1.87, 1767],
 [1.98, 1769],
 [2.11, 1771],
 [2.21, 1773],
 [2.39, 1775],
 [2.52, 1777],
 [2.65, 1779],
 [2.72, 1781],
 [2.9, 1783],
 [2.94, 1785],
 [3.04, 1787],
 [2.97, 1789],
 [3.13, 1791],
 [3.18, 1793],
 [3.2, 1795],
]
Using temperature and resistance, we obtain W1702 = 0.6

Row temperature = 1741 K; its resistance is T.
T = 2.19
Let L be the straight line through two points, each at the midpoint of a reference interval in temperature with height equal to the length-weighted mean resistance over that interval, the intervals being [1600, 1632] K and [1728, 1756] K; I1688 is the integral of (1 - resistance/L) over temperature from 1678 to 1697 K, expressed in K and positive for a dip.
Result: -4.21 K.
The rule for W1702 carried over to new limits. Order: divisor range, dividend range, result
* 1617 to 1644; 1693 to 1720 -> 1.26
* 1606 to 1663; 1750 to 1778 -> 0.76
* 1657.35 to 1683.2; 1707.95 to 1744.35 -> 1.11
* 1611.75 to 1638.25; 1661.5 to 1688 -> 1.10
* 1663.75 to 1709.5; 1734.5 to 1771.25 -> 0.66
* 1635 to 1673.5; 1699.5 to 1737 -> 1.22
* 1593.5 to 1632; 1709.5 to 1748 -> 1.16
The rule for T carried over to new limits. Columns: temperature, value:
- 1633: 2.32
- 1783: 2.9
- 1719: 3.09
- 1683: 2.61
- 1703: 2.9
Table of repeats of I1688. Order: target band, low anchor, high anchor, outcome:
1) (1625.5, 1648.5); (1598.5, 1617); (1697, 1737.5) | 1.5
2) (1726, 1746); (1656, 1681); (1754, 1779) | -4.3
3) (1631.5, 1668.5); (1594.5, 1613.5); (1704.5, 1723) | 2.6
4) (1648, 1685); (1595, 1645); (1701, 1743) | 0.8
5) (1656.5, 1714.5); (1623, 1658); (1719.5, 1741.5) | -2.3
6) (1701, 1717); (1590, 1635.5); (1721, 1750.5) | -3.3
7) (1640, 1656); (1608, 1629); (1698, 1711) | 1.0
